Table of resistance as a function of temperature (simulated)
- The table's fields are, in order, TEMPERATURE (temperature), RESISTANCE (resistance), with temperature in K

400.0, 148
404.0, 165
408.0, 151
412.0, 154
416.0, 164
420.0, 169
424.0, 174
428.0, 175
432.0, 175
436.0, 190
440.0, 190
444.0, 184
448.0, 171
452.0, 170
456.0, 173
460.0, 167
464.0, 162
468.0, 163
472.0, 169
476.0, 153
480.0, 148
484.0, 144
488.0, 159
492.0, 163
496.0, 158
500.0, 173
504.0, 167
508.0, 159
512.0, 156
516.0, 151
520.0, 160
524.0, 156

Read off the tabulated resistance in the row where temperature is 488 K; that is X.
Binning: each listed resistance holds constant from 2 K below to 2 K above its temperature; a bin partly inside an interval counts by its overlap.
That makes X 159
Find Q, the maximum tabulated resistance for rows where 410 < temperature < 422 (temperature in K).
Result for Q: 169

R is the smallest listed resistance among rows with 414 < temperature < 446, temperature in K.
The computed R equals 164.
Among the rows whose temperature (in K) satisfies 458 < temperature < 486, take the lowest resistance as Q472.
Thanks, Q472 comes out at 144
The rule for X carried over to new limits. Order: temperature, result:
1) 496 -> 158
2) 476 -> 153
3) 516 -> 151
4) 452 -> 170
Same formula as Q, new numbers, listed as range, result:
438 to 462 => 190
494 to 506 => 173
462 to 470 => 163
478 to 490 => 159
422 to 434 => 175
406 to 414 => 154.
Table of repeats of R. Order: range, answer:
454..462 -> 167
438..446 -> 184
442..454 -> 170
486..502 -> 158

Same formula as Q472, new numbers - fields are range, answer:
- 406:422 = 151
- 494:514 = 156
